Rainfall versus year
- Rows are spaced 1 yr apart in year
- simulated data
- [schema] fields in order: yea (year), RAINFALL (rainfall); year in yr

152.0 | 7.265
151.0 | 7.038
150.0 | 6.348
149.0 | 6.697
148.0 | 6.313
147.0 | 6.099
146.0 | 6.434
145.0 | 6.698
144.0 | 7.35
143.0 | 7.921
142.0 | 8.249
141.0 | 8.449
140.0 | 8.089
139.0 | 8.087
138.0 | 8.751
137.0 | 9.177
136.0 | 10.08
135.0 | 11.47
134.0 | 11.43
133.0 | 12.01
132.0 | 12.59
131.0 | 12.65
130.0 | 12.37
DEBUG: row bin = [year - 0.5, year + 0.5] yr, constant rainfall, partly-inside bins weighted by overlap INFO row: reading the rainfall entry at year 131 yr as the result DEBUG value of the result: 12.65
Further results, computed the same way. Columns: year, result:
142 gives 8.249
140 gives 8.089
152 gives 7.265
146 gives 6.434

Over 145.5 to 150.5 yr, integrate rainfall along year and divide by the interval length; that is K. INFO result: 6.38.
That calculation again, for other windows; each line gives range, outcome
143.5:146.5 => 6.83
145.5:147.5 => 6.27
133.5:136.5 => 11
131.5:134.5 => 12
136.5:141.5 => 8.51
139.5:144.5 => 8.01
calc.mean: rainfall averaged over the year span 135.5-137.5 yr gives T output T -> 9.63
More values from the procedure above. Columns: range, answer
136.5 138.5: 8.96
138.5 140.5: 8.09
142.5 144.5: 7.64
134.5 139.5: 9.51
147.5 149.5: 6.5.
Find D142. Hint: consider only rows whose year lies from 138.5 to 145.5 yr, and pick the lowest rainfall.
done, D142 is 6.698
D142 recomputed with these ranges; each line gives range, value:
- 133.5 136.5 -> 10.08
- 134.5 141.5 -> 8.087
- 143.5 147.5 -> 6.099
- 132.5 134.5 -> 11.43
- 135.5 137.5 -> 9.177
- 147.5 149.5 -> 6.313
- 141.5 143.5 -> 7.921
